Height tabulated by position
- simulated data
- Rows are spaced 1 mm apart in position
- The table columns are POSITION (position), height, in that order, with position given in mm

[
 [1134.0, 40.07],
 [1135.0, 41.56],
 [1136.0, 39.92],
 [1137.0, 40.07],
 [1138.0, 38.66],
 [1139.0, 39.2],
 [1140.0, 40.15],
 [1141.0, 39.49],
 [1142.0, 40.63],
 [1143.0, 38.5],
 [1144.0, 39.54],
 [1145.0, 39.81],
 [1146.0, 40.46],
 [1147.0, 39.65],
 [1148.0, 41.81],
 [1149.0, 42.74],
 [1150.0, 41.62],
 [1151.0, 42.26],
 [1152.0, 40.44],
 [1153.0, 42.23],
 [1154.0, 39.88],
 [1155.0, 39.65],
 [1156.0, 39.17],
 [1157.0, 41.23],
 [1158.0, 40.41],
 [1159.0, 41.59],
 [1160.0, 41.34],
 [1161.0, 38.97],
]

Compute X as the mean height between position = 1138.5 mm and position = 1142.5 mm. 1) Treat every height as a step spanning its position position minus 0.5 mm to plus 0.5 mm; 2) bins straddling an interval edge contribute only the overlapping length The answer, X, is 39.9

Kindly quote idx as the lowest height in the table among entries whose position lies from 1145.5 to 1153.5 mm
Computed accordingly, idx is 39.65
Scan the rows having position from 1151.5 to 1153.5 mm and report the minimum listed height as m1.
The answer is 40.44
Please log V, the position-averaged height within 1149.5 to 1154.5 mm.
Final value 41.3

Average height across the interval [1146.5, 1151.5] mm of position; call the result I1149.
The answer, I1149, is 41.6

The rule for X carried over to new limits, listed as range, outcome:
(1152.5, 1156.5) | 40.2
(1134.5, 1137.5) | 40.5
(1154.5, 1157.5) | 40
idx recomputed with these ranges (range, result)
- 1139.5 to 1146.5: 38.5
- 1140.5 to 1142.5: 39.49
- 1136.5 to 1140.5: 38.66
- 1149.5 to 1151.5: 41.62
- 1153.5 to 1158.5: 39.17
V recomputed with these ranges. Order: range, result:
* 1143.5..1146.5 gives 39.9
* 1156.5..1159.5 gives 41.1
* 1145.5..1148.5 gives 40.6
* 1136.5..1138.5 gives 39.4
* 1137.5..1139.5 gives 38.9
